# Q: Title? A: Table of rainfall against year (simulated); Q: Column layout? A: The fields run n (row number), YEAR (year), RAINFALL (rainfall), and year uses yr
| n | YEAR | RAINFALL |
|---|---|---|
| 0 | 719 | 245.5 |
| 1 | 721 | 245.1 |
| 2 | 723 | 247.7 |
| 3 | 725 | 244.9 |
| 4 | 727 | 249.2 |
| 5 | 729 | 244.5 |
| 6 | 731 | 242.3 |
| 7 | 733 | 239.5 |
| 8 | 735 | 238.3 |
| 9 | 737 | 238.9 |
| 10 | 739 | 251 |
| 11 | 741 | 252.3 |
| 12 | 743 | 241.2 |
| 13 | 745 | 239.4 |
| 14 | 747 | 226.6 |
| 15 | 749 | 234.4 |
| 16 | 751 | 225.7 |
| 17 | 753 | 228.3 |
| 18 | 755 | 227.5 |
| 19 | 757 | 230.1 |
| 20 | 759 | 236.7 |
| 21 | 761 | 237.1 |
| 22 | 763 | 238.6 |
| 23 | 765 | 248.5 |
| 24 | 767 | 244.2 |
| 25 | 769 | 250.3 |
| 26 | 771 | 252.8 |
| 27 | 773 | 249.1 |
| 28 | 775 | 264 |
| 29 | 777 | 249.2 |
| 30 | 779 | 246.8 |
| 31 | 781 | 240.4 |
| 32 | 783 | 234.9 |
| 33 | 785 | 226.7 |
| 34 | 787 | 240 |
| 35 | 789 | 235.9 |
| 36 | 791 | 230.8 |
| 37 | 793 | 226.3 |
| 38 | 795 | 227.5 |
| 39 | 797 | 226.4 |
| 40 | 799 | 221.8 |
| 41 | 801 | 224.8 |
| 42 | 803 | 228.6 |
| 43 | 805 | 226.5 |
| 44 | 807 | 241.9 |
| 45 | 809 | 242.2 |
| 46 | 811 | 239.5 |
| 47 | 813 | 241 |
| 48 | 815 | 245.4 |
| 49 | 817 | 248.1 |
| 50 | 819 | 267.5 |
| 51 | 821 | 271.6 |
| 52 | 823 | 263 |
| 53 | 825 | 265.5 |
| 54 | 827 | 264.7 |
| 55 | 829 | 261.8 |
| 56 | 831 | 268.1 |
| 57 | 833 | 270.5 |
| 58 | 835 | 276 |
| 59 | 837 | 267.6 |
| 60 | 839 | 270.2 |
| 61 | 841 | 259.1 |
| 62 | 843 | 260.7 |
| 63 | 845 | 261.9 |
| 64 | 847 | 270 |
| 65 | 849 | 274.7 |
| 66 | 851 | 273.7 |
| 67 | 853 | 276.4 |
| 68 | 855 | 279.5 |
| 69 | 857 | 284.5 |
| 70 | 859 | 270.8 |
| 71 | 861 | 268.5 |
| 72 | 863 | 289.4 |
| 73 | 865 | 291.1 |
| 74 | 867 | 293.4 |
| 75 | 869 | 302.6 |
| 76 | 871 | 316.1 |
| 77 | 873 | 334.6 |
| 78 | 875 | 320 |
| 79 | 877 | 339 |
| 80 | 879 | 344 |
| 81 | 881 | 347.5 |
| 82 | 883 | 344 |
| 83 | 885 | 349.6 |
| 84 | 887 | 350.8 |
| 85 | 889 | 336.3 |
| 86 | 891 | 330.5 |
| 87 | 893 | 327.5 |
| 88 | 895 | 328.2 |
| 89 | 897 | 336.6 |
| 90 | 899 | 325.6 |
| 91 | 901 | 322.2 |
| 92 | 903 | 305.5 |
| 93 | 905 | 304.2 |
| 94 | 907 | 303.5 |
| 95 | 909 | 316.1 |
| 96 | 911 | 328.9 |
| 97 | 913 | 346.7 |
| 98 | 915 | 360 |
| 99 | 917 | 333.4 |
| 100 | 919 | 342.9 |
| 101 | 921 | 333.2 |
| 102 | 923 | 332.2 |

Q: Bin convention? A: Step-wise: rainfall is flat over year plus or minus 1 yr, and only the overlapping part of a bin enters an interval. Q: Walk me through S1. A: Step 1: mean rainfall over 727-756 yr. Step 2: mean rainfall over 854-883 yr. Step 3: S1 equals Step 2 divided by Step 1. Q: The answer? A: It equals 1.29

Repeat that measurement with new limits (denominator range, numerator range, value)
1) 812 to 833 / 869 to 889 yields 1.29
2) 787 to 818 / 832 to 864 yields 1.16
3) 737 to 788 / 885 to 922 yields 1.37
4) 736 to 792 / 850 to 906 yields 1.31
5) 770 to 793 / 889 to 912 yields 1.33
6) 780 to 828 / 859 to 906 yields 1.33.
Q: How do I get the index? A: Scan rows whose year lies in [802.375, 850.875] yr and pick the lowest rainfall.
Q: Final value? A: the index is 226.5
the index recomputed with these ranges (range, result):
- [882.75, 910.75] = 303.5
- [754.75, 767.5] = 227.5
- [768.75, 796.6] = 226.3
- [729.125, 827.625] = 221.8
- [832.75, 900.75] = 259.1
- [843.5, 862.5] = 261.9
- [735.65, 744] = 238.9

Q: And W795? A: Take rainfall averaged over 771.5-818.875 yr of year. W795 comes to 238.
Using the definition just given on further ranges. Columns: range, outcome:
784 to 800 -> 229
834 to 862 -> 271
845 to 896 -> 309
